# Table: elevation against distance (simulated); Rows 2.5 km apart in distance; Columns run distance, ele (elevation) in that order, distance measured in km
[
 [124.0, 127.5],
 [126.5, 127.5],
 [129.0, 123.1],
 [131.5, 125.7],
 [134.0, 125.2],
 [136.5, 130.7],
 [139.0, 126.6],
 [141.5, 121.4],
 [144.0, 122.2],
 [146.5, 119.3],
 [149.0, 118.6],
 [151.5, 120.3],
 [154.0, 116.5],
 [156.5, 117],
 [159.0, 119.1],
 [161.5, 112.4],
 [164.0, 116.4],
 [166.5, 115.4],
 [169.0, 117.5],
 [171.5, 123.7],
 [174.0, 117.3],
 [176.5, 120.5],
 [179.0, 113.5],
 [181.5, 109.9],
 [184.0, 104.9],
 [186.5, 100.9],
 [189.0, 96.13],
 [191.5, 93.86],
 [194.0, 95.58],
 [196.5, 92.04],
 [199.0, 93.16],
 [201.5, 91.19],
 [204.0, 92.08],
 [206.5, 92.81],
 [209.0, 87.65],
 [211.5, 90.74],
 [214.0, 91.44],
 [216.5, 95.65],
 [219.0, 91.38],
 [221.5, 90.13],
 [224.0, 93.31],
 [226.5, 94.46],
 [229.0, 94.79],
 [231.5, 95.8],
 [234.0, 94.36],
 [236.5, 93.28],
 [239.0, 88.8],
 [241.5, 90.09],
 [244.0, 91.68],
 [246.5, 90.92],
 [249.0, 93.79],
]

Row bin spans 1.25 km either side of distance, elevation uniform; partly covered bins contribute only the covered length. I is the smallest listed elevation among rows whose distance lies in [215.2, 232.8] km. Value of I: 90.13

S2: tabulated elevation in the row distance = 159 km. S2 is 119.1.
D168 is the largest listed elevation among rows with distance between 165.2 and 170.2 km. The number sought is 117.5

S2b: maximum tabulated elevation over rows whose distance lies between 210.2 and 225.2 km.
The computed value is 95.65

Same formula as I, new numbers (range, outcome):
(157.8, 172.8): 112.4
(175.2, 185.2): 104.9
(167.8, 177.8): 117.3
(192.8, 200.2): 92.04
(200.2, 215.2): 87.65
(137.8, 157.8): 116.5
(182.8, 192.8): 93.86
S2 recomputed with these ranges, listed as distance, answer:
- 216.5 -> 95.65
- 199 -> 93.16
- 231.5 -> 95.8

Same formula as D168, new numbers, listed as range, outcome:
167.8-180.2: 123.7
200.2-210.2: 92.81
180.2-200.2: 109.9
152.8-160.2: 119.1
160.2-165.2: 116.4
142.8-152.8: 122.2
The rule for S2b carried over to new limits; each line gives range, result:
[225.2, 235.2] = 95.8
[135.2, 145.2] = 130.7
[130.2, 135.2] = 125.7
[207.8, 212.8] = 90.74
